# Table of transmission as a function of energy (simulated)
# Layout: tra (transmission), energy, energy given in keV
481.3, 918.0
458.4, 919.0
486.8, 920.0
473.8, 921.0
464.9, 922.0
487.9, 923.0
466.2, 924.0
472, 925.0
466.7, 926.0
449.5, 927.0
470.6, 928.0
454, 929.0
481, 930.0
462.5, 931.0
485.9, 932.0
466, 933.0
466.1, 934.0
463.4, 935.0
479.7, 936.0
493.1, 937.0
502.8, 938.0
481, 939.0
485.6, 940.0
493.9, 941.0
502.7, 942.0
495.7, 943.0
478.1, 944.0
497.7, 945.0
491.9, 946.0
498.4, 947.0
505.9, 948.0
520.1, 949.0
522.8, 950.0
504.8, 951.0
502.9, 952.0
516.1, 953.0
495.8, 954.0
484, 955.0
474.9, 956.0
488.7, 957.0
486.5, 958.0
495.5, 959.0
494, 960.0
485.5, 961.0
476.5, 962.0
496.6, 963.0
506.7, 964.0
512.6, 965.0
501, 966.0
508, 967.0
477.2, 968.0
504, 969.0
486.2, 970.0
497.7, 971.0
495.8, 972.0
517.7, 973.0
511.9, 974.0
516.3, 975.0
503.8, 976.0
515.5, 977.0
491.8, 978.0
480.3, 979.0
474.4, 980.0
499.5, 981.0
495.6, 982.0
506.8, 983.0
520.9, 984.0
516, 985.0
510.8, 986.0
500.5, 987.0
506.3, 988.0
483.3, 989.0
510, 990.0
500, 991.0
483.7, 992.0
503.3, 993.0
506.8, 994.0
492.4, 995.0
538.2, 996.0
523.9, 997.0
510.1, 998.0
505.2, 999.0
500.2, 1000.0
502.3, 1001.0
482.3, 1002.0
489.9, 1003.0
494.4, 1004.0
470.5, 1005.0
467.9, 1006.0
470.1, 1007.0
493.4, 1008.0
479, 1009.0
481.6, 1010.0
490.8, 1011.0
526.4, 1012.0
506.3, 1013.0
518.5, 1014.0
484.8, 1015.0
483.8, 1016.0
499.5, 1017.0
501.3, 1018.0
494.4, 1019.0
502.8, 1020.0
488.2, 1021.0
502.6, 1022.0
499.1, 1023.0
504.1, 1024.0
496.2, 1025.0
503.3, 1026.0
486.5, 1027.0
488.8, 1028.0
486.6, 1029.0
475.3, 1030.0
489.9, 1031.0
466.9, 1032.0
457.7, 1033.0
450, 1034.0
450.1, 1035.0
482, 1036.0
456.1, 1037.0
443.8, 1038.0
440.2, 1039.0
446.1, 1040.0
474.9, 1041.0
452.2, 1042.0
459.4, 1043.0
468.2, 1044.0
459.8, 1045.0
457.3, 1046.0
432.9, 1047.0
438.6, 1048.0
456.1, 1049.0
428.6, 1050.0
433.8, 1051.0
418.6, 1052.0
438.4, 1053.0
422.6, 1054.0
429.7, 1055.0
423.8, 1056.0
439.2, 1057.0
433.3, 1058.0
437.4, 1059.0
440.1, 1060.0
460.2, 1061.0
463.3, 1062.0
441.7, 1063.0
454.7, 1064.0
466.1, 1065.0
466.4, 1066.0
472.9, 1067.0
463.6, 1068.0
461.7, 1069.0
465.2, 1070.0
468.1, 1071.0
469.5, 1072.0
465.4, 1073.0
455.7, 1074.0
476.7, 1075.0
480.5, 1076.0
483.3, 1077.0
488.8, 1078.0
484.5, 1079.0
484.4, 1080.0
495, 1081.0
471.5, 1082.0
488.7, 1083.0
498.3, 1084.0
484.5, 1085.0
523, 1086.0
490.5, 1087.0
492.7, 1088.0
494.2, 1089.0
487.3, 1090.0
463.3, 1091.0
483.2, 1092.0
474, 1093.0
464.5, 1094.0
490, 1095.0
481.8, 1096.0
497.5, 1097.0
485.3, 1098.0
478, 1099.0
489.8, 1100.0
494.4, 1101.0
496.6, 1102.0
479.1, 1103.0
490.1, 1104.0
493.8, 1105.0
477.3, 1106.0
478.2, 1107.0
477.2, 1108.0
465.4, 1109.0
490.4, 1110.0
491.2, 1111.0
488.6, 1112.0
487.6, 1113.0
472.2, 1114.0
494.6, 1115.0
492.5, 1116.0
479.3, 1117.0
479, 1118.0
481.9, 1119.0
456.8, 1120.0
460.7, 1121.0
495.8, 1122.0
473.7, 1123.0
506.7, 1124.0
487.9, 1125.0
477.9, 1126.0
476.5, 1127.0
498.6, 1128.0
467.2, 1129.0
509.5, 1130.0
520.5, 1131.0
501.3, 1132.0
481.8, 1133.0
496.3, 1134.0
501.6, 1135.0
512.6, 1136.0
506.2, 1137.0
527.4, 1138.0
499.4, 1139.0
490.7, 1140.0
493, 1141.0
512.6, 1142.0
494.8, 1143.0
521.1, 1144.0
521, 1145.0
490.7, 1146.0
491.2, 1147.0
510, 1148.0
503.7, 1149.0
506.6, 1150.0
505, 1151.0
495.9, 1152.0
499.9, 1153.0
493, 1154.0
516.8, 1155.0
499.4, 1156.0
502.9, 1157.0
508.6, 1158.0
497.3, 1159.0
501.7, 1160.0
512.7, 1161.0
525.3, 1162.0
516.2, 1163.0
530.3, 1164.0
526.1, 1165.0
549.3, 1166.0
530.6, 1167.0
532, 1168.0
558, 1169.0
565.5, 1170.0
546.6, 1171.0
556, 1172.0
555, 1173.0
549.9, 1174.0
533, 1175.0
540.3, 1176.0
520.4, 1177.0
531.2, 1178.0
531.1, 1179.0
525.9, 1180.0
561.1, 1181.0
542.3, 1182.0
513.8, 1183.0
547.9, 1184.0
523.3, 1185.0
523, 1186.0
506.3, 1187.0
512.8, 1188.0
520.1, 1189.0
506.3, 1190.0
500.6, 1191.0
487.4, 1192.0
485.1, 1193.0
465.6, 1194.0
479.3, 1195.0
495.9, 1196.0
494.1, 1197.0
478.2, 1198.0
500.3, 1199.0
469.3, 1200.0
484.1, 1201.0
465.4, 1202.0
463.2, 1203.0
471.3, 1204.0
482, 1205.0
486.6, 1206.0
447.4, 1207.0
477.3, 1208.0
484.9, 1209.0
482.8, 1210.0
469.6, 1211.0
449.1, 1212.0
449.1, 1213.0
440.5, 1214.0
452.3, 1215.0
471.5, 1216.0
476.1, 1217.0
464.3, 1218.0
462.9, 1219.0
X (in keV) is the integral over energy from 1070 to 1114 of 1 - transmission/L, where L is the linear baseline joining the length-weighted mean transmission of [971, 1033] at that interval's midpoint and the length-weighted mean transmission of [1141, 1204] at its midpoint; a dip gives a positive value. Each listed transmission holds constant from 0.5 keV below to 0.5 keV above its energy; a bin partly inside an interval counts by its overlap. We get 1.9 keV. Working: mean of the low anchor 497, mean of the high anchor 513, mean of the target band 483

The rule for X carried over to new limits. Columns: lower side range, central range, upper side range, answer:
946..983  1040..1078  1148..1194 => 4.15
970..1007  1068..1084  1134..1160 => 0.83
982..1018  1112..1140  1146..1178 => 1.41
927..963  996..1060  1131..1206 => 3.00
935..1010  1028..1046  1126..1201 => 1.41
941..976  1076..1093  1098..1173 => 0.42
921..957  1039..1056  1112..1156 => 1.62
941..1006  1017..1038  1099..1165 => 0.61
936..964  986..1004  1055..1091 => -0.60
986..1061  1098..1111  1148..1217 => 0.17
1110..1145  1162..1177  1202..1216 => -1.94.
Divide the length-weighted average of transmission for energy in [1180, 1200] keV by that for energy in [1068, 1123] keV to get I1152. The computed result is 1.1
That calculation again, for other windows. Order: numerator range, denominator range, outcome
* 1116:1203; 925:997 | 1.03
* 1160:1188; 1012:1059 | 1.14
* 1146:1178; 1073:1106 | 1.07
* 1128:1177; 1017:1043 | 1.08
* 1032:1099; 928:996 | 0.94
